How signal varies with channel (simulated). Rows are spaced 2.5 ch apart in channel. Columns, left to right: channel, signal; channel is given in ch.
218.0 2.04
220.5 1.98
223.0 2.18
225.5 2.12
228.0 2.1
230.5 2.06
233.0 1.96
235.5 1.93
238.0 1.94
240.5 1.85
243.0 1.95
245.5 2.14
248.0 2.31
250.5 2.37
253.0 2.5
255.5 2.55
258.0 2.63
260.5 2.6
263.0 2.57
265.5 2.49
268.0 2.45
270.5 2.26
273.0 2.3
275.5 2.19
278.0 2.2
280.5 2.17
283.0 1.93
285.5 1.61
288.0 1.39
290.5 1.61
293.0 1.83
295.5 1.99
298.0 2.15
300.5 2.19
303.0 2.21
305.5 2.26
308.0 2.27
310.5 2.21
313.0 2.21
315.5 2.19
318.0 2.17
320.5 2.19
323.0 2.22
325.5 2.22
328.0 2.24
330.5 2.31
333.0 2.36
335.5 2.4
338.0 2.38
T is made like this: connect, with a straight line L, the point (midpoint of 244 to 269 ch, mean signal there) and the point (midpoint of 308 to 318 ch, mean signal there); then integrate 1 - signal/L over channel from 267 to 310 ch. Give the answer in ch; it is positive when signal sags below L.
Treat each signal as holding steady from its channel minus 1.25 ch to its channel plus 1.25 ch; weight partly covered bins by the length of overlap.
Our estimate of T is 4.7 ch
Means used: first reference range 2.46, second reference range 2.21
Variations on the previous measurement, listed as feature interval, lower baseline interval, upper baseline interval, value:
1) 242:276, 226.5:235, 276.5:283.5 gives -4.9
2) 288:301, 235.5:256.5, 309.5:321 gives 1.8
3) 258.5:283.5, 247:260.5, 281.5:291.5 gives -3.6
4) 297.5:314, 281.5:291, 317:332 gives -2.3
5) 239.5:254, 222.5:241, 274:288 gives -1.3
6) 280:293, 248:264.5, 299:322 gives 3.4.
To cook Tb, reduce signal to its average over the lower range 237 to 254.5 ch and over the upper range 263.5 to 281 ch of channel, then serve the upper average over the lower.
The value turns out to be 1.07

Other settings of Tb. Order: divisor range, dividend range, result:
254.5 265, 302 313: 0.87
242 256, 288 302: 0.83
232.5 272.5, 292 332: 0.95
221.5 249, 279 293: 0.86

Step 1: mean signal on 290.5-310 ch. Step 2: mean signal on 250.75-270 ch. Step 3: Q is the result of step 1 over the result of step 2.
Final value 0.8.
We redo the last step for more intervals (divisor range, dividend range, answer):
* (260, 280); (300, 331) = 0.94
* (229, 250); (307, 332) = 1.09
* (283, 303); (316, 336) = 1.22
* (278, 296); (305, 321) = 1.22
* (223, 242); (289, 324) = 1.05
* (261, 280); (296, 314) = 0.94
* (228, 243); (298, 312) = 1.13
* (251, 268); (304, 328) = 0.87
